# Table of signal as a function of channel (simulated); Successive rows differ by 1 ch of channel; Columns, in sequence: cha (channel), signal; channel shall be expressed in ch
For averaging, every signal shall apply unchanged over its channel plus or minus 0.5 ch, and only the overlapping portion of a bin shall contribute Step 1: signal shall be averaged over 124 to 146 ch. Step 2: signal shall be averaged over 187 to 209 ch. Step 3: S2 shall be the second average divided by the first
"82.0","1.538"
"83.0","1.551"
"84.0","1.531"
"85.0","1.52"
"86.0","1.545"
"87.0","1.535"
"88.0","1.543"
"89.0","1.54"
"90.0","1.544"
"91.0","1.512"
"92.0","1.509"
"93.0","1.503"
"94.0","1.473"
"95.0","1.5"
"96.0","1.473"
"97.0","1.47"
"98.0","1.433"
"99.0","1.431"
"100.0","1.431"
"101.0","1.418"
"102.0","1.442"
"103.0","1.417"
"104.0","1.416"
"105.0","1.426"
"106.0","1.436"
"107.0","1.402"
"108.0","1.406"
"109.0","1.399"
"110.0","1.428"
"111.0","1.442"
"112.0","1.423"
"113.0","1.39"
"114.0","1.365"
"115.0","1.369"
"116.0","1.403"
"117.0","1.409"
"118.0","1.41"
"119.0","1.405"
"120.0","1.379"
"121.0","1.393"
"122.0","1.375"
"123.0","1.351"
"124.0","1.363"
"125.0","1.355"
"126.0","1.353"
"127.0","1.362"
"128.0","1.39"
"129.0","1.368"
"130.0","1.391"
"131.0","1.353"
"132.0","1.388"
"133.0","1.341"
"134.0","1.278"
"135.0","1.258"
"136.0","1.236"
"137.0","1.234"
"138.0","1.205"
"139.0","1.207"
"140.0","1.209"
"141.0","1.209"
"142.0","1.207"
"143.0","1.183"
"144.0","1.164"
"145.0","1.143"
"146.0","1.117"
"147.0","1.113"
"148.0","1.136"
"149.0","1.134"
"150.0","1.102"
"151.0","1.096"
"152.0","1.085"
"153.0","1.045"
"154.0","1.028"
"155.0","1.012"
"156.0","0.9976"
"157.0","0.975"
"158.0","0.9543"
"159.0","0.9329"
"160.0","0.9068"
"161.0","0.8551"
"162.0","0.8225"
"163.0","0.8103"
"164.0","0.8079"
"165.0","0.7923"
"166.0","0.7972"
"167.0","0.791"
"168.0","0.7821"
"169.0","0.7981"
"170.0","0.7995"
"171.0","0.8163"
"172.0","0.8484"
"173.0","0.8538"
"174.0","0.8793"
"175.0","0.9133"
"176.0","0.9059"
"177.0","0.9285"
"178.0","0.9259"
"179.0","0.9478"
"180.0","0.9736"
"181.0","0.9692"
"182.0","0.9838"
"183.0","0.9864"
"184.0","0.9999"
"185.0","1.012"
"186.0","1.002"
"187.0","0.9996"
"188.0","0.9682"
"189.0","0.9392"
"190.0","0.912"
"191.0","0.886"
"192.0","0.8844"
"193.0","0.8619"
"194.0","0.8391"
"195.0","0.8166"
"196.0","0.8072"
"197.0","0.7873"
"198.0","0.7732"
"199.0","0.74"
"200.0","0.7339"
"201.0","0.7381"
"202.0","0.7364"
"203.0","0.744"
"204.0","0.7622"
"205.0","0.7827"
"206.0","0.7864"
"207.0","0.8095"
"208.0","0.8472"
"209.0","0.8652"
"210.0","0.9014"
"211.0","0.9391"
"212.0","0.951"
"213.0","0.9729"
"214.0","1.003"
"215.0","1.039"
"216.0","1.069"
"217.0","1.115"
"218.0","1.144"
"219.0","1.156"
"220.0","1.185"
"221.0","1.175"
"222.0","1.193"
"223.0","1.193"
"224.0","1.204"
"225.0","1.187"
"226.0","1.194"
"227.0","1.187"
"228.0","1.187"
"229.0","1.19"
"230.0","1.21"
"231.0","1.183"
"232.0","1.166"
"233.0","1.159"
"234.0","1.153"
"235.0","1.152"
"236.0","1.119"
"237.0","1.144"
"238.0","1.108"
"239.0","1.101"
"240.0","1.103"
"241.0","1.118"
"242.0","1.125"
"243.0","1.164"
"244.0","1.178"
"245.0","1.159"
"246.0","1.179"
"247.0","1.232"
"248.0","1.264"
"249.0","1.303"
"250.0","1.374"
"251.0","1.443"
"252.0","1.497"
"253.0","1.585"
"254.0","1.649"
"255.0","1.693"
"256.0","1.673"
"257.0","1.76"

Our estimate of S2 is 0.6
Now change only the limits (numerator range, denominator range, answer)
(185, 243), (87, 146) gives 0.73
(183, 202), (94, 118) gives 0.61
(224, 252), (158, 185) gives 1.35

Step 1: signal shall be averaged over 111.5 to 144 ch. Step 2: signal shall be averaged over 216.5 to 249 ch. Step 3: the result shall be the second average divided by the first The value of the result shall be 0.88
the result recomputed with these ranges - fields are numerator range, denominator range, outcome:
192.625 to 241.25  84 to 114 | 0.69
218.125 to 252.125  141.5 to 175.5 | 1.24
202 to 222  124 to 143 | 0.74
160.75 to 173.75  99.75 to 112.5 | 0.57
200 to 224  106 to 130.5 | 0.69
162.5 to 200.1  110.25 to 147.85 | 0.67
